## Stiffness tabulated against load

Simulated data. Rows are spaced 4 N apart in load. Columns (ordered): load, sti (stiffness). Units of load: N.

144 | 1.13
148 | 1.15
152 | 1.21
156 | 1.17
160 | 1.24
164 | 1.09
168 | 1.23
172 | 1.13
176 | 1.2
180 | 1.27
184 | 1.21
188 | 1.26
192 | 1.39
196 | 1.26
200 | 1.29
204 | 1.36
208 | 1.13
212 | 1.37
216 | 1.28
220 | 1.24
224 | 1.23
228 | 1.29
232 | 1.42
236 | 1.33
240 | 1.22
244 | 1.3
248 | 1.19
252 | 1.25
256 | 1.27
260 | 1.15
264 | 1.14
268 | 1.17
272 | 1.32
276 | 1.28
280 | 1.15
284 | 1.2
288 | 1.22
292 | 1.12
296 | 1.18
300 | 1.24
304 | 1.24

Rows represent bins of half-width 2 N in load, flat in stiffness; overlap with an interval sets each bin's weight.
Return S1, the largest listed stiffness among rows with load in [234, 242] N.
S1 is 1.33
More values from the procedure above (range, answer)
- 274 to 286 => 1.28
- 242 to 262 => 1.3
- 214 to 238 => 1.42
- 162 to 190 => 1.27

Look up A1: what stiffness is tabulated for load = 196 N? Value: 1.26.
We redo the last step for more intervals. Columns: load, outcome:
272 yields 1.32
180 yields 1.27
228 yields 1.29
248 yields 1.19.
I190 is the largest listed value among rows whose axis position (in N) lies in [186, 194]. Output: 1.39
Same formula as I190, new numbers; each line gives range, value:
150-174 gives 1.24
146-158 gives 1.21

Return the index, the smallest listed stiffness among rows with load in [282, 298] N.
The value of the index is 1.12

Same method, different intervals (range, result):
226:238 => 1.29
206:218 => 1.13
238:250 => 1.19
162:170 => 1.09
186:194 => 1.26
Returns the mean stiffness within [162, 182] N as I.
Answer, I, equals 1.18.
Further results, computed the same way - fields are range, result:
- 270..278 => 1.3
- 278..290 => 1.19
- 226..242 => 1.31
